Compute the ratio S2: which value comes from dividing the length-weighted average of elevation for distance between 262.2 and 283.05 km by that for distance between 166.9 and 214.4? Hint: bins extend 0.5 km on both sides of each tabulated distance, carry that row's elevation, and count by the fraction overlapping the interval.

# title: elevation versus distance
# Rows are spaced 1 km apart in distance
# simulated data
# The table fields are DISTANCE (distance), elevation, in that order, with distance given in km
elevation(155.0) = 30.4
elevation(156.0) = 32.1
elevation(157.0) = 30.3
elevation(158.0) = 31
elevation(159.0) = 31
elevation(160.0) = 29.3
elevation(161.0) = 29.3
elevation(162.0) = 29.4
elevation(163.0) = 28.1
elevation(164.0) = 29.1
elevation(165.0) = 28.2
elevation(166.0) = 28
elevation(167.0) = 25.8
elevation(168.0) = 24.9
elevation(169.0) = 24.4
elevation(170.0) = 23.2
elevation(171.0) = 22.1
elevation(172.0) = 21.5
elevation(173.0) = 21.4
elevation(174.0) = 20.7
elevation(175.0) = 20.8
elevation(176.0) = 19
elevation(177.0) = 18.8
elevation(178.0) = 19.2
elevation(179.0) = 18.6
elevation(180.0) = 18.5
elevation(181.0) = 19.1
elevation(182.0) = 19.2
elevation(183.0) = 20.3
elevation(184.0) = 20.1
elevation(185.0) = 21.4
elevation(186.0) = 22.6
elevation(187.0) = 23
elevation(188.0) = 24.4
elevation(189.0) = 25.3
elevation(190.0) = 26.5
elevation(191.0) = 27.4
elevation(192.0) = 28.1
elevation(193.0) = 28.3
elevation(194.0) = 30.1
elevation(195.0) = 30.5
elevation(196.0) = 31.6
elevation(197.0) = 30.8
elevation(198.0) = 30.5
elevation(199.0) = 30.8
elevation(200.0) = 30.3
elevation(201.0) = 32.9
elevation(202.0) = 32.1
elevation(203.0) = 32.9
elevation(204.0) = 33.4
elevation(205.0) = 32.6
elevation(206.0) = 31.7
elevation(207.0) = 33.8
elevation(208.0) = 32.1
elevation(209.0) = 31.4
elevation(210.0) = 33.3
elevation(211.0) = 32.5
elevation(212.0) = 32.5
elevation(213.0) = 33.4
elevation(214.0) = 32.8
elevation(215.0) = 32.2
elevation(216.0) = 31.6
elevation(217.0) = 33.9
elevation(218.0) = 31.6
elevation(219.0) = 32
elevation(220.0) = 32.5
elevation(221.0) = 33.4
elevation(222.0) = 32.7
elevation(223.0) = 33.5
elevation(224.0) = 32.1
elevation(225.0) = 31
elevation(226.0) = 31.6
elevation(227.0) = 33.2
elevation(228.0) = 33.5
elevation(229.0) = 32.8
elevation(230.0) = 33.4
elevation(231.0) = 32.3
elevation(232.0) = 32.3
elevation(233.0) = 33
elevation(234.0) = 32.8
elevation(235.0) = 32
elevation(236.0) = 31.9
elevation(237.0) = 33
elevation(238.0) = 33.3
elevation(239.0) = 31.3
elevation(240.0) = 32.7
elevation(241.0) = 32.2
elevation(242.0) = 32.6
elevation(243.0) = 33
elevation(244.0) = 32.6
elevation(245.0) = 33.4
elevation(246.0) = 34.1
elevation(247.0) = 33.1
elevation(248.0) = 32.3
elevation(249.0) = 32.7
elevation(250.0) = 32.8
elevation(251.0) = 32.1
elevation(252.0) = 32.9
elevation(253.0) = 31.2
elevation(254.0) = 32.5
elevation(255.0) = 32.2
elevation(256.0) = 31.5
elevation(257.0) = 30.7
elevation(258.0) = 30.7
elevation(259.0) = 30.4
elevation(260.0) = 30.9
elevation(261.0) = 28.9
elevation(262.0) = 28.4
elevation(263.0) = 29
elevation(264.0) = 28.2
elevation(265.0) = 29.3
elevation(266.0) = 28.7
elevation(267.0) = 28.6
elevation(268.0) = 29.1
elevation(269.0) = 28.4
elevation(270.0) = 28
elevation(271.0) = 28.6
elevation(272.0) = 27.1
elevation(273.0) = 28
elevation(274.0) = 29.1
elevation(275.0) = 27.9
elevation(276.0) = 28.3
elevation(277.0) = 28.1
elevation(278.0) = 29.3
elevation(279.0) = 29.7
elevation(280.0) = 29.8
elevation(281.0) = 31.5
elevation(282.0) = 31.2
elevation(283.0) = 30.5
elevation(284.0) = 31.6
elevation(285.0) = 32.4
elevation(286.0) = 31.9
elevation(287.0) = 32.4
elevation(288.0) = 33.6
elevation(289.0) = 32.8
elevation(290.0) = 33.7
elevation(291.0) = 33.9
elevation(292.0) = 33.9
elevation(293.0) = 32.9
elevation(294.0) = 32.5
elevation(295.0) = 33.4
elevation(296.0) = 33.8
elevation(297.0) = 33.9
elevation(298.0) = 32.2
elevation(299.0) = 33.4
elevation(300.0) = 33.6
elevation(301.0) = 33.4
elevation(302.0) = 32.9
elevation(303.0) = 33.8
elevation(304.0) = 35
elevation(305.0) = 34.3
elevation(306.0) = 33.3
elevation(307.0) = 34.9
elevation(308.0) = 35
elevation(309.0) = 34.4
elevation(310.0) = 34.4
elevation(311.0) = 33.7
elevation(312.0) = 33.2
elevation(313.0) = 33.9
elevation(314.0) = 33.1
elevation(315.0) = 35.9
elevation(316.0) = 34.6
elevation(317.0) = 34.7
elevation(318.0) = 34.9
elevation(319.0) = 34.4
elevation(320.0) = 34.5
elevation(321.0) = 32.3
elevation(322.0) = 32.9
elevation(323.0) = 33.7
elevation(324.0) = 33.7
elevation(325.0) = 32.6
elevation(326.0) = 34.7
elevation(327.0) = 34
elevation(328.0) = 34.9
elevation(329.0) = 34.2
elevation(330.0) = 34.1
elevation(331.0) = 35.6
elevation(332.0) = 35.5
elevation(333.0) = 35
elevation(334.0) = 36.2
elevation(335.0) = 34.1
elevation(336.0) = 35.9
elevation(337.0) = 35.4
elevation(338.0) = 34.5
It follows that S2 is 1.09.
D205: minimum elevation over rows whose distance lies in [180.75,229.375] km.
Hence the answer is 19.1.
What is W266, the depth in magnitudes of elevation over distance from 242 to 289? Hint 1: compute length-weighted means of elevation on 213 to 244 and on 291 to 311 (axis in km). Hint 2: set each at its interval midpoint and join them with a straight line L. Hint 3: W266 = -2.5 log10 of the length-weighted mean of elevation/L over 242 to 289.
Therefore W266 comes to 0.09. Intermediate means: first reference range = 32.6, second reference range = 33.7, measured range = 30.6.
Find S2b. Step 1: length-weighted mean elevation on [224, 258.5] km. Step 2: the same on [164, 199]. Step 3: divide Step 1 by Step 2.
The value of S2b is 1.3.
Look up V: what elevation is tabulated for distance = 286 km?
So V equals 31.9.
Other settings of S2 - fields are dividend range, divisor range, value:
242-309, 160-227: 1.13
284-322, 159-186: 1.45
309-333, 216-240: 1.05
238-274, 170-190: 1.46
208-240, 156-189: 1.36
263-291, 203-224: 0.92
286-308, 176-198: 1.39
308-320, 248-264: 1.10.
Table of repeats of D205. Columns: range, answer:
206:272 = 27.1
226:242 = 31.3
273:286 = 27.9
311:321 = 32.3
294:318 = 32.2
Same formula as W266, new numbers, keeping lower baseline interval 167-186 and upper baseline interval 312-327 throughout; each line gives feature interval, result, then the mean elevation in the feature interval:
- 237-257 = -0.188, 32.5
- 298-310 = -0.045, 33.9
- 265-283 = 0.032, 29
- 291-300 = -0.051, 33.3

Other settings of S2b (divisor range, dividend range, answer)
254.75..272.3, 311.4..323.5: 1.16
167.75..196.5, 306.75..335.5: 1.48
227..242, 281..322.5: 1.03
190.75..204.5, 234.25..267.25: 1.03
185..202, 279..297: 1.15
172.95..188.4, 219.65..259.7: 1.59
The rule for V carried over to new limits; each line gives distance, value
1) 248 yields 32.3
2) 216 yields 31.6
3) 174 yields 20.7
